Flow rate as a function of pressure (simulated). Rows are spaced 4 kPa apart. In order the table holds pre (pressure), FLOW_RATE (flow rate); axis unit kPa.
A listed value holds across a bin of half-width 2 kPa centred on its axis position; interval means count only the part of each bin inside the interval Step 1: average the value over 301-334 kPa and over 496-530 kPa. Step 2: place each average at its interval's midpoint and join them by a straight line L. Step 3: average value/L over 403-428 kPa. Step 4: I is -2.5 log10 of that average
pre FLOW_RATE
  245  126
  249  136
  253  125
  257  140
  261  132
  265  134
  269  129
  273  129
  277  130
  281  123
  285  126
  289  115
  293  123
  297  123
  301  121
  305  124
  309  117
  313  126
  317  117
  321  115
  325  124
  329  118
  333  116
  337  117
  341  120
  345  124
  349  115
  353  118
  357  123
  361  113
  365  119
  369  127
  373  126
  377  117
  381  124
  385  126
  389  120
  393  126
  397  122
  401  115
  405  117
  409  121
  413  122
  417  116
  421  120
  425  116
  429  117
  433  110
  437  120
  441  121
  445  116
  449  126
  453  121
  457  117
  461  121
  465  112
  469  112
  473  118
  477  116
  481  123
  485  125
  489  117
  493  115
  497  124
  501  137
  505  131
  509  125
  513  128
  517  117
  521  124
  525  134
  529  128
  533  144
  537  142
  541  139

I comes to 0.05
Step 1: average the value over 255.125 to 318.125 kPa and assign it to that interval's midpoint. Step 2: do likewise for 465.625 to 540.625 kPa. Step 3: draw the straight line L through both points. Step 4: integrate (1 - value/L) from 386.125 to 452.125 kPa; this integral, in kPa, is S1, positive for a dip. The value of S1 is 3.4 kPa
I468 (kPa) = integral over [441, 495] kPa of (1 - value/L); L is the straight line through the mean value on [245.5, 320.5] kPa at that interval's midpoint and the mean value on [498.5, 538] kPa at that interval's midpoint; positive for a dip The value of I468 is 4.6 kPa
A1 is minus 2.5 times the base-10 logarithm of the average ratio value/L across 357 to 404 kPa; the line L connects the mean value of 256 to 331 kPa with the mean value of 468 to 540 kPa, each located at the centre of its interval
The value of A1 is 0.03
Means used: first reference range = 124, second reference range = 126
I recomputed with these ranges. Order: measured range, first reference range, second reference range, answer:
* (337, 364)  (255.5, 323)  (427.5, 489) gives 0.034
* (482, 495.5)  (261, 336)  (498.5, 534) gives 0.079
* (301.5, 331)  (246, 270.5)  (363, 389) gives 0.066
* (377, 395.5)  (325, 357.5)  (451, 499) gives -0.039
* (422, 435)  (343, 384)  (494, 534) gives 0.085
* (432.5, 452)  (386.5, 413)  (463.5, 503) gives 0.007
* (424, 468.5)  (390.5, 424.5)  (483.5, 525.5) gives 0.036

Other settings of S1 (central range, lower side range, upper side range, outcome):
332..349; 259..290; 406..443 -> 0.6 kPa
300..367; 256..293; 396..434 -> 2.4 kPa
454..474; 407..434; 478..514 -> 0.9 kPa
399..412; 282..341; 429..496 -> 0.1 kPa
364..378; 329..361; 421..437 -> -0.6 kPa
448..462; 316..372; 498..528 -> 0.4 kPa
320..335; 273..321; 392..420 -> 0.4 kPa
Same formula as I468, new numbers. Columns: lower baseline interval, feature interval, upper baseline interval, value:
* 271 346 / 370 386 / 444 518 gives -0.3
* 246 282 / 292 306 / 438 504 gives 0.7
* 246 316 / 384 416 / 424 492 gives 0.0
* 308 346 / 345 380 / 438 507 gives -0.1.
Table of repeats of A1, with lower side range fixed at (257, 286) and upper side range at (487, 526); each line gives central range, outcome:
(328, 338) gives 0.10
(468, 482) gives 0.08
